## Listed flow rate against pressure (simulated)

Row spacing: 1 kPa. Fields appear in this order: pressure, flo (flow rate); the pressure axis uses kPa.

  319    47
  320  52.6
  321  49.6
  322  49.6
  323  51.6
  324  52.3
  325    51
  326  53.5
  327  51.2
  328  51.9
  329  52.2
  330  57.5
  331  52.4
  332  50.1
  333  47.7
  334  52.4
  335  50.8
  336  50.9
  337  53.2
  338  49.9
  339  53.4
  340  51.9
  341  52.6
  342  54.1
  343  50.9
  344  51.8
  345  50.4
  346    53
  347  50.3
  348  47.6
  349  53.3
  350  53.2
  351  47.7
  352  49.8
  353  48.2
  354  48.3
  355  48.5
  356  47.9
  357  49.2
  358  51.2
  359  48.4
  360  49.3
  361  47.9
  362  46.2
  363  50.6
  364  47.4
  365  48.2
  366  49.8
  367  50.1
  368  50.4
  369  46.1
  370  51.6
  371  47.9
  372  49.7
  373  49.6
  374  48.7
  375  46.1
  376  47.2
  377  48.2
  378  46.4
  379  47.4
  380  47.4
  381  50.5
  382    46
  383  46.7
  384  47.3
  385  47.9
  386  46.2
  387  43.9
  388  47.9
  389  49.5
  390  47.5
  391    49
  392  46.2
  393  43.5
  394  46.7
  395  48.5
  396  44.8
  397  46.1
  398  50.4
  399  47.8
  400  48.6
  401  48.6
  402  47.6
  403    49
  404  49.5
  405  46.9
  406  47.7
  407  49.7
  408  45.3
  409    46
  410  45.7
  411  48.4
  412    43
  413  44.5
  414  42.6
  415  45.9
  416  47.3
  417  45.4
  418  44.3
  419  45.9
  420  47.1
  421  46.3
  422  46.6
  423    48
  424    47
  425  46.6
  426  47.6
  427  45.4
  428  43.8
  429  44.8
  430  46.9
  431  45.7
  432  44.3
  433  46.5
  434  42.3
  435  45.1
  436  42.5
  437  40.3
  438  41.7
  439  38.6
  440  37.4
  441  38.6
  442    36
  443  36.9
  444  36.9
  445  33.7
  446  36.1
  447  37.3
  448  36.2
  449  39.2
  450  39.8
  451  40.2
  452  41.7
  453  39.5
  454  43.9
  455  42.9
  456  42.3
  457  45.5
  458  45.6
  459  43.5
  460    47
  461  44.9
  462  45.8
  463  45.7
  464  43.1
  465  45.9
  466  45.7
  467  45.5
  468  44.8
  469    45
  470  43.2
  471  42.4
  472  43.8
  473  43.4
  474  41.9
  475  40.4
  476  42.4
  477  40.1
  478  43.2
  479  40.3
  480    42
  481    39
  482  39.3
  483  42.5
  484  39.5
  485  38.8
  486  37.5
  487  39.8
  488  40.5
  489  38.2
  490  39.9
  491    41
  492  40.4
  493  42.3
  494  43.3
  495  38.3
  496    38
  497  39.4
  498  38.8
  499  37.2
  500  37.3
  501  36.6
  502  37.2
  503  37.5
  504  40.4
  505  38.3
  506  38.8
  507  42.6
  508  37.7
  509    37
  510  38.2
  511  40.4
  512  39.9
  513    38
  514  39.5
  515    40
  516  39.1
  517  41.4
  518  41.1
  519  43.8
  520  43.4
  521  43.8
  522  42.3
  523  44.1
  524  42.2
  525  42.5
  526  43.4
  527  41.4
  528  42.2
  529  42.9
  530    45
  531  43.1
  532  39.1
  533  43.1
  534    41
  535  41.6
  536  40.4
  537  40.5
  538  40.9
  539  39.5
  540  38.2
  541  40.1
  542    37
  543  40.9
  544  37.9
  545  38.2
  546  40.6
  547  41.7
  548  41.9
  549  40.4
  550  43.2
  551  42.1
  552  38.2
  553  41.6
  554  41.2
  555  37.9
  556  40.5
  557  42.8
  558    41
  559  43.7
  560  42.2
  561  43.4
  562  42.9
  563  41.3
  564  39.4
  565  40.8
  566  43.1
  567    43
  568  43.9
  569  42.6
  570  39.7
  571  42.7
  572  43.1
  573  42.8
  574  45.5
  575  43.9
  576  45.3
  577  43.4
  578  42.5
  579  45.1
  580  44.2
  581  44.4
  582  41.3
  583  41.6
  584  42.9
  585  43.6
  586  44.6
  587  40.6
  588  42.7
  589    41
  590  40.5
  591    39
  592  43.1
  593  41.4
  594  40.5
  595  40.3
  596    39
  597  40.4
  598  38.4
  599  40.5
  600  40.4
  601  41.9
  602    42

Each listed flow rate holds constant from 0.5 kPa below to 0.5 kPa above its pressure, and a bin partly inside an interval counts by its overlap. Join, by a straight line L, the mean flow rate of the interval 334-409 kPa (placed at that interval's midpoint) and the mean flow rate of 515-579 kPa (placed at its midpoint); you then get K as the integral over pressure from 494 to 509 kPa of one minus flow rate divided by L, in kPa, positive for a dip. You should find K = 1.7 kPa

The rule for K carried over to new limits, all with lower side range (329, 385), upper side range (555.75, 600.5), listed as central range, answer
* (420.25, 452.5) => 3.49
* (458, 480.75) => 1.11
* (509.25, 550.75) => 2.57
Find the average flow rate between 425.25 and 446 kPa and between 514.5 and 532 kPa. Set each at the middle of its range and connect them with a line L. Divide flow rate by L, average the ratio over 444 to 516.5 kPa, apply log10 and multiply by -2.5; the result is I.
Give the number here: 0.03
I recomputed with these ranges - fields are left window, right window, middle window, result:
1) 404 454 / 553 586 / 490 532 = 0.06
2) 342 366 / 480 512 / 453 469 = -0.07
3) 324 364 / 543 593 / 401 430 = 0.04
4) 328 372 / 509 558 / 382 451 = 0.06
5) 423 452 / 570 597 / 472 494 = 0.03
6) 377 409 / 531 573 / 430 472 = 0.08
